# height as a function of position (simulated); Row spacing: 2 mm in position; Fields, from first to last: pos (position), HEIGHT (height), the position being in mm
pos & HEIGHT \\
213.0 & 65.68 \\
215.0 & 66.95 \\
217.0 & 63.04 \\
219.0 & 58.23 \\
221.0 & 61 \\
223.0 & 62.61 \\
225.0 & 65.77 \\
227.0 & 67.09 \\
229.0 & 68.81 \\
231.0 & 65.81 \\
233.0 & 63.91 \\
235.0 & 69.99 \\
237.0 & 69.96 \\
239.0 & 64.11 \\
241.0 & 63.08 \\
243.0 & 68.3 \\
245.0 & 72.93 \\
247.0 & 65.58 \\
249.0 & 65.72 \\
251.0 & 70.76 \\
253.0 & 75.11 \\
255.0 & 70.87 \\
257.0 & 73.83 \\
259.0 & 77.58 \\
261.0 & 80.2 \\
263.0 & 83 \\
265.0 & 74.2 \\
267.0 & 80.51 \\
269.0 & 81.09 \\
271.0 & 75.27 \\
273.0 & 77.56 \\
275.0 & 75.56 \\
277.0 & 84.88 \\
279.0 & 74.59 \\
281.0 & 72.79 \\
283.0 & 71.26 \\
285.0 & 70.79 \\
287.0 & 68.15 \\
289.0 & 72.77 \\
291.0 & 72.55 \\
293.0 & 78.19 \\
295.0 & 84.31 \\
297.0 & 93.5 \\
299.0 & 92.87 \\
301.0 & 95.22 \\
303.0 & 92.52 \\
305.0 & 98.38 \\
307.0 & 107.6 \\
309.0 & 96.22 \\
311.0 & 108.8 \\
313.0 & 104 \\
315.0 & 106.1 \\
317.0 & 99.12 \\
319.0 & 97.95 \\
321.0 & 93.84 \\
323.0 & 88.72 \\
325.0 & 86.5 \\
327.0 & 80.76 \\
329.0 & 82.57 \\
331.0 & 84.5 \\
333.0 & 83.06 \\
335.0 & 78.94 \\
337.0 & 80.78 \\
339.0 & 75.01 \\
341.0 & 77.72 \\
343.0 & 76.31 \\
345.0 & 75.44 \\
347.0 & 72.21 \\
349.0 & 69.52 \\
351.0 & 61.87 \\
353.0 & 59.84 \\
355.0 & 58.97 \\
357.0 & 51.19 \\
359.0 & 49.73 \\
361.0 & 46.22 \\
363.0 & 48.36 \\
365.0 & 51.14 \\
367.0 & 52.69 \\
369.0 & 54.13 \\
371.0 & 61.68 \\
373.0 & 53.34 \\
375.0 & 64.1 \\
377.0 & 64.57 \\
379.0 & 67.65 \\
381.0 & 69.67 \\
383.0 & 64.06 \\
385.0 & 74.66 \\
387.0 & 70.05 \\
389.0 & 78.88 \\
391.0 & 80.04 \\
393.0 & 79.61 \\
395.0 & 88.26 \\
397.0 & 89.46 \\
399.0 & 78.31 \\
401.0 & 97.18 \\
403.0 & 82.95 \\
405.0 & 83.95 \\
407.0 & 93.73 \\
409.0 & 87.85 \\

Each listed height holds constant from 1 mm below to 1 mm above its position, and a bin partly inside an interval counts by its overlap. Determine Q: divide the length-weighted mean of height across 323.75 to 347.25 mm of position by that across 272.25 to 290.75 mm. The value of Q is 1.08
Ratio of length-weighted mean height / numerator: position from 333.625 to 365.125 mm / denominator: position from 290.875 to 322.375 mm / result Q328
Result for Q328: 0.68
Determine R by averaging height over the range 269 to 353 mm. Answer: 83.6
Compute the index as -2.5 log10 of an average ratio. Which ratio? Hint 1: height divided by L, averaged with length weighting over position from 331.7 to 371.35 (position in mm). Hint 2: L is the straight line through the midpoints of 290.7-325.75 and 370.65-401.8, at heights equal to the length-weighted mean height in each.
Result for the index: 0.28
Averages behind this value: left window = 94.7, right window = 73.9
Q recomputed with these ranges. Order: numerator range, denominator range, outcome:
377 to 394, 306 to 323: 0.72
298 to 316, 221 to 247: 1.50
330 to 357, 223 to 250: 1.09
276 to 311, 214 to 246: 1.29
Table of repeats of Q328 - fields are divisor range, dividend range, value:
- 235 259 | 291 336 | 1.32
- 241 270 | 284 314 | 1.21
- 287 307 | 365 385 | 0.71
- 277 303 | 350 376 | 0.69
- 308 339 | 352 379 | 0.61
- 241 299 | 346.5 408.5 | 0.91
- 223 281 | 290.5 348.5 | 1.22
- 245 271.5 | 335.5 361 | 0.89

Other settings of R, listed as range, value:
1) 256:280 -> 78.2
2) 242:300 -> 76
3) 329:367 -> 66.8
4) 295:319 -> 98.8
